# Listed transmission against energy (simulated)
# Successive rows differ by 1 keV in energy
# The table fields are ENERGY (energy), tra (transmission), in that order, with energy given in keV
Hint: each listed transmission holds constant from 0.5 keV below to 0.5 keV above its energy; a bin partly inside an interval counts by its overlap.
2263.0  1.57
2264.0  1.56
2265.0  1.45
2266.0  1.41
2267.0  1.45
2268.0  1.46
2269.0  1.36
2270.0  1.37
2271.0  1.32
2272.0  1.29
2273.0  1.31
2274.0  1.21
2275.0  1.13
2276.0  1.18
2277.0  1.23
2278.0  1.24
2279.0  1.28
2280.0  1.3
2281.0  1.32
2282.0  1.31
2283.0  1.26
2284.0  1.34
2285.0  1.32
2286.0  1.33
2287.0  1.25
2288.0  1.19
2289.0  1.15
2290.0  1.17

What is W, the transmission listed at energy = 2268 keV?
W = 1.46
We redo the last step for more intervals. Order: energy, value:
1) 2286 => 1.33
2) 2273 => 1.31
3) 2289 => 1.15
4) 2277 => 1.23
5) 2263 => 1.57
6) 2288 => 1.19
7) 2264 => 1.56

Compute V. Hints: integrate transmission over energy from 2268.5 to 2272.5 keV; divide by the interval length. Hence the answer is 1.34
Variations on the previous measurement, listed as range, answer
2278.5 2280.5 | 1.29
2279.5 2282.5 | 1.31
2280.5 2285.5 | 1.31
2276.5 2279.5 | 1.25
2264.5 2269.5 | 1.43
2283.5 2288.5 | 1.29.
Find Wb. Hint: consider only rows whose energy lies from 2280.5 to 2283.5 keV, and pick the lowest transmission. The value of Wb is 1.26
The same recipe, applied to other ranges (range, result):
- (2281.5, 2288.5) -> 1.19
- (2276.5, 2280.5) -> 1.23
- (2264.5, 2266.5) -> 1.41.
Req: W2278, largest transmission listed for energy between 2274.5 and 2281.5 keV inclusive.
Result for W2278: 1.32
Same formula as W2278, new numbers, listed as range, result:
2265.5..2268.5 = 1.46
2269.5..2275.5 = 1.37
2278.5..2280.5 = 1.3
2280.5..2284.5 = 1.34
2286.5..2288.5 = 1.25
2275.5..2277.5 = 1.23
